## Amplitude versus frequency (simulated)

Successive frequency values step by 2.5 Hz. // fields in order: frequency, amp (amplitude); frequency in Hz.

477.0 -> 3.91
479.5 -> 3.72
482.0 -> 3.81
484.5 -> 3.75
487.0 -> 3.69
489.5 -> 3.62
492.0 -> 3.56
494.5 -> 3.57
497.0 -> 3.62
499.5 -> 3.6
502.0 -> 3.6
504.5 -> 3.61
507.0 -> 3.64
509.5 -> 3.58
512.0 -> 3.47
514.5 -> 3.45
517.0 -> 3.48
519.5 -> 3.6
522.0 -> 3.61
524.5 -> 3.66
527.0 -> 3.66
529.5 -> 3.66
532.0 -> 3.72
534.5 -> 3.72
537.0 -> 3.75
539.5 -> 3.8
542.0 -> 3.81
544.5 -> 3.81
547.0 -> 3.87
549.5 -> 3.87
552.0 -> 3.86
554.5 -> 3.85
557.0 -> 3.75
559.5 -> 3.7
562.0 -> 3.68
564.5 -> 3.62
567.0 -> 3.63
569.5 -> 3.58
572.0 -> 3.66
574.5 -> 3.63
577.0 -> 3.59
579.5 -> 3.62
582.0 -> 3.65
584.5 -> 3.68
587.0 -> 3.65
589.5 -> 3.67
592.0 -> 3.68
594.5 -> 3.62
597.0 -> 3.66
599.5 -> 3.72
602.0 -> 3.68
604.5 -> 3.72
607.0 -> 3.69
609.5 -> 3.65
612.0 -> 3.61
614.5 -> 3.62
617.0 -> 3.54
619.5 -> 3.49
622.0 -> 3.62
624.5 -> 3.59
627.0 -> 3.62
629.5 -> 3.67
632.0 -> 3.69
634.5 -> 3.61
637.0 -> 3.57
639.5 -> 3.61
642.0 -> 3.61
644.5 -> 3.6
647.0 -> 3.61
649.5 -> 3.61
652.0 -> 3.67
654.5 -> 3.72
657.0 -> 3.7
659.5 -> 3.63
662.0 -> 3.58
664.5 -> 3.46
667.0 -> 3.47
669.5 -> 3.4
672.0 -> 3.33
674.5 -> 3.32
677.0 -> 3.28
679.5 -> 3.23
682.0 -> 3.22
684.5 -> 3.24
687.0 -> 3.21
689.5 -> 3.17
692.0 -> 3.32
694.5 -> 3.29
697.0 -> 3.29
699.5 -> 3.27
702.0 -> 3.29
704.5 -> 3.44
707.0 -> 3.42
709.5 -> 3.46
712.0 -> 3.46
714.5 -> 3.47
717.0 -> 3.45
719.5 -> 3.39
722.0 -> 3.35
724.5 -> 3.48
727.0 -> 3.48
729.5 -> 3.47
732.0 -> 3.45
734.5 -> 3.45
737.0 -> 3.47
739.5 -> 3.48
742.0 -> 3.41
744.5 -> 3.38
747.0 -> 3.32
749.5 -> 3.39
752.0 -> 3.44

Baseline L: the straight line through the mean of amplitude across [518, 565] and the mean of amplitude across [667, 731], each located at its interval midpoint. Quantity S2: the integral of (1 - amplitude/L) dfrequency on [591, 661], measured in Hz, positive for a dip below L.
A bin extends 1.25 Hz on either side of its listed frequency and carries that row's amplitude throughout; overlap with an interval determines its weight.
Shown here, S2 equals -2.1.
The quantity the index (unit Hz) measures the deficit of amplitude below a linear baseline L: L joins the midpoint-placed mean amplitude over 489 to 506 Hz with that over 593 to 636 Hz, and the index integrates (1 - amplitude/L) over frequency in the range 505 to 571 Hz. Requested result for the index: -1.4 Hz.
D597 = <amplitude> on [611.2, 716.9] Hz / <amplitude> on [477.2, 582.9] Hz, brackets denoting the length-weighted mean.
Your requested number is 0.95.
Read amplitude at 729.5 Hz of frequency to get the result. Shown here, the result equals 3.47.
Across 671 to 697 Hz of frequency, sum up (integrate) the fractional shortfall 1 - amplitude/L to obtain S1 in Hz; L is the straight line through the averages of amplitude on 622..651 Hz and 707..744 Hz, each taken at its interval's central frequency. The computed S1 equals 1.9 Hz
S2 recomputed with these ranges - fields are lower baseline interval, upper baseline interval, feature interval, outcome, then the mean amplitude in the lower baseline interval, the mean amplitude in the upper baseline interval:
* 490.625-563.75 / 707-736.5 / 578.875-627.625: -0.7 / 3.67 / 3.45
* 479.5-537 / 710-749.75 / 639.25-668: -0.9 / 3.63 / 3.43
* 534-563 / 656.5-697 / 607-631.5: -0.4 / 3.79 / 3.36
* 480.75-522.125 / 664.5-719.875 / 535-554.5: -1.5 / 3.6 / 3.34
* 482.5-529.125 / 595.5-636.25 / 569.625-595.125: -0.1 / 3.6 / 3.64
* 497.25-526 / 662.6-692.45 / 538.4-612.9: -4.9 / 3.58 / 3.31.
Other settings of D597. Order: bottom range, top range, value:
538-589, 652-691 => 0.92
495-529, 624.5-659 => 1.01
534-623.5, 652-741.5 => 0.92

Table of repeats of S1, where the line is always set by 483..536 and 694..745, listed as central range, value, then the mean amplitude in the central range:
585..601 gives -0.60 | 3.67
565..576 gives -0.21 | 3.62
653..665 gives -0.54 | 3.63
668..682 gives 0.61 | 3.31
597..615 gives -0.76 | 3.67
